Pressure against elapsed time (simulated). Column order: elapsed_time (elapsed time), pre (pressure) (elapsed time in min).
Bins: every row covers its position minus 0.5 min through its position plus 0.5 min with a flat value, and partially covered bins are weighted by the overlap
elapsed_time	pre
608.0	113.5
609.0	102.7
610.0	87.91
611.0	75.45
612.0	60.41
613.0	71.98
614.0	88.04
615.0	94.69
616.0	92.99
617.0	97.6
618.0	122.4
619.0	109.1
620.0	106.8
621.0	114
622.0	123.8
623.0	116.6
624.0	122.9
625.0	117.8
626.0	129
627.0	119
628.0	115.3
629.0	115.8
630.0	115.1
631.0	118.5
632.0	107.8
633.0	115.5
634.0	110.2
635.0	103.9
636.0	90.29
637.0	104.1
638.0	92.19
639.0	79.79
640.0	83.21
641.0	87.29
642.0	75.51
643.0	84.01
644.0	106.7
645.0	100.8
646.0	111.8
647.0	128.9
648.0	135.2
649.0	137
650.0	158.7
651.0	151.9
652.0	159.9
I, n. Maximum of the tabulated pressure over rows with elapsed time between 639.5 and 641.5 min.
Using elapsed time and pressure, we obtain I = 87.29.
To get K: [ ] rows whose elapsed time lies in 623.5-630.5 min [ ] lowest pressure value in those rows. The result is 115.1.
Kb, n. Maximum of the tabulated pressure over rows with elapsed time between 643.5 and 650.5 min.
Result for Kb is 158.7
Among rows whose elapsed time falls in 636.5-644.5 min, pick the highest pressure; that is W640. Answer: 106.7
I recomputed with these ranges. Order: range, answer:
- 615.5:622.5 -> 123.8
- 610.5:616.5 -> 94.69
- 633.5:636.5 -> 110.2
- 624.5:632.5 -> 129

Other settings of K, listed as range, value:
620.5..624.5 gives 114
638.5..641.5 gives 79.79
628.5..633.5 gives 107.8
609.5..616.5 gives 60.41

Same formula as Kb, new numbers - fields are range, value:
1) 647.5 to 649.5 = 137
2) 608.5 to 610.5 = 102.7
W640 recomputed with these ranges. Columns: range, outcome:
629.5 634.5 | 118.5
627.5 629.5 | 115.8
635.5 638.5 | 104.1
